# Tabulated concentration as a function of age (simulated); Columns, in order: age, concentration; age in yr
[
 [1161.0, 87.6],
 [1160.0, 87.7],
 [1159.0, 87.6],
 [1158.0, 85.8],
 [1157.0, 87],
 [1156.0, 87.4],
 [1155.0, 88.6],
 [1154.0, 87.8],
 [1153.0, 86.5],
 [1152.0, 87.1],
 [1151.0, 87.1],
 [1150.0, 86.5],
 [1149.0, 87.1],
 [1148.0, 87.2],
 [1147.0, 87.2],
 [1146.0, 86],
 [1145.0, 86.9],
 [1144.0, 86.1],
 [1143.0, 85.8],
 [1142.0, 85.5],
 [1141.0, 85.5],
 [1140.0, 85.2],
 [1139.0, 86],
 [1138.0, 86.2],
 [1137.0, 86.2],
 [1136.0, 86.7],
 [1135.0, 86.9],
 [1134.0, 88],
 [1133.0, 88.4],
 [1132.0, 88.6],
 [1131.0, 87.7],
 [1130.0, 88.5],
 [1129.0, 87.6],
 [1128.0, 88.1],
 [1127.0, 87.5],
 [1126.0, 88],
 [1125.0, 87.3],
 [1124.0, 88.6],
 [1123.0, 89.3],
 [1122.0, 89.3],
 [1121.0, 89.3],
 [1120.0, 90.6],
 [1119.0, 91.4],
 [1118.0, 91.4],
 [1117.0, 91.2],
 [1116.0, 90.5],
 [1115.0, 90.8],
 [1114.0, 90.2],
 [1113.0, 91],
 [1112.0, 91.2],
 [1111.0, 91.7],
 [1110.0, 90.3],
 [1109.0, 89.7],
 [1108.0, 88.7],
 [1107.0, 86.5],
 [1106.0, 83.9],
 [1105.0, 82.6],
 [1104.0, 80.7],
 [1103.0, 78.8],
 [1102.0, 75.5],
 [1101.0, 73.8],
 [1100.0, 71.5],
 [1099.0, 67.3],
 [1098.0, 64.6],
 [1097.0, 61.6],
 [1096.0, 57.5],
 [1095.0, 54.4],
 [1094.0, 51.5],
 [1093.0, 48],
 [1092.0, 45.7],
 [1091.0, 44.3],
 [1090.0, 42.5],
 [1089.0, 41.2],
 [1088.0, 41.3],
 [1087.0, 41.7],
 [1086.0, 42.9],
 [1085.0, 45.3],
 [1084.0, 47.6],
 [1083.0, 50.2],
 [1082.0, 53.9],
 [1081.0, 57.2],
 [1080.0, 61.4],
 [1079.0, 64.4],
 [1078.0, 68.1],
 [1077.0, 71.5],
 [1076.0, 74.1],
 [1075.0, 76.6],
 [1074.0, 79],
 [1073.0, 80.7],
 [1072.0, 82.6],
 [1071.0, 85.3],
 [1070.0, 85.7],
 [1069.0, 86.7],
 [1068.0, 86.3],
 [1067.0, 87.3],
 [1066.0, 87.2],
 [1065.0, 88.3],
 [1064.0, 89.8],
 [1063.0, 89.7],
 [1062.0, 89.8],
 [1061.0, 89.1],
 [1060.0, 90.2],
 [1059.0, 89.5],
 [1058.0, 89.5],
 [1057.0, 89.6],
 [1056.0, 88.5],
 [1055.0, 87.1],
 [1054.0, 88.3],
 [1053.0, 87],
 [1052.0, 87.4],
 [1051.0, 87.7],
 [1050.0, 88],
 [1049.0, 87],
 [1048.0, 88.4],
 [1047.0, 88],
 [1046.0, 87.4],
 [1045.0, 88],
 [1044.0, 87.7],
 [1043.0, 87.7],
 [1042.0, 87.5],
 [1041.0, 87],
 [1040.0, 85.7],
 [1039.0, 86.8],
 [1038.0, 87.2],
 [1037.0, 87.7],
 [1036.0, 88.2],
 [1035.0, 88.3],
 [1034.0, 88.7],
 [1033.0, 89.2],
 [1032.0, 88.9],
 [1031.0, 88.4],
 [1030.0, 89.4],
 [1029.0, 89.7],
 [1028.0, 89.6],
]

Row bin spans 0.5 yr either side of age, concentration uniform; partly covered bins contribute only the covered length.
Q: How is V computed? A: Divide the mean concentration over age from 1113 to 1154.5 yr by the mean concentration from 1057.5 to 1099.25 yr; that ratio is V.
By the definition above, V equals 1.3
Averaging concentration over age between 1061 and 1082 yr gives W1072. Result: 79.2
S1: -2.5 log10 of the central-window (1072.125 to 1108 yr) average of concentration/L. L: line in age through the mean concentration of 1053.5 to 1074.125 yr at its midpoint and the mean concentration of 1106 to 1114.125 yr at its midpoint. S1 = 0.38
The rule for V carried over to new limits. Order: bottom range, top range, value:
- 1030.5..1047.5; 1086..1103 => 0.63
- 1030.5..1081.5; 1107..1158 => 1.04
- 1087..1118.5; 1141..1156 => 1.20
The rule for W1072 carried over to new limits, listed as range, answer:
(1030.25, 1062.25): 88.1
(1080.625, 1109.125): 60.7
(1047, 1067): 88.5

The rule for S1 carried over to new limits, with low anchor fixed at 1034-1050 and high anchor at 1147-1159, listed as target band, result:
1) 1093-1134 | 0.06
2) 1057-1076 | 0.02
